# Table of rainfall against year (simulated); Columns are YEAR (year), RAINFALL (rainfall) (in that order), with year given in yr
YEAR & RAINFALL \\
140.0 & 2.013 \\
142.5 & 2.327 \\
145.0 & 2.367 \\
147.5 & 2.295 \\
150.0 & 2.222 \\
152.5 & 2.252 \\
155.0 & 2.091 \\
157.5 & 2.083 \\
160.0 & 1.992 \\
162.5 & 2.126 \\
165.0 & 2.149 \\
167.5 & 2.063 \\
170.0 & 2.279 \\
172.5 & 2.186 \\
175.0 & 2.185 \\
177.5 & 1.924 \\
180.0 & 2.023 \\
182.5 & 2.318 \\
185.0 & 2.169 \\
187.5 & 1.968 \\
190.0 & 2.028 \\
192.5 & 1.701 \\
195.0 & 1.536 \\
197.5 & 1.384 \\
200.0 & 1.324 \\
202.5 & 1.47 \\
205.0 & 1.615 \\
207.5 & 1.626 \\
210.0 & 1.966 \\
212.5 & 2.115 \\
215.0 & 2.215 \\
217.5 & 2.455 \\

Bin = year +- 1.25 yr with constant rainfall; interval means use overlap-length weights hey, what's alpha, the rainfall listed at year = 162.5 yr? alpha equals 2.126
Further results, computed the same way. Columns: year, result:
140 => 2.013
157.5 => 2.083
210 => 1.966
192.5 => 1.701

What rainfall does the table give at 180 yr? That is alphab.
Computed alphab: 2.023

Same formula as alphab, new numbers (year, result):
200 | 1.324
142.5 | 2.327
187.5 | 1.968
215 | 2.215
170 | 2.279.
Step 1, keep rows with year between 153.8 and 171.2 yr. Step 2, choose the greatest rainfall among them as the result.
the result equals 2.279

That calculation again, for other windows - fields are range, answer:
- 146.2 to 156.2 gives 2.295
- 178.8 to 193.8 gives 2.318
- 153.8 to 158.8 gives 2.091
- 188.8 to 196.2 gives 2.028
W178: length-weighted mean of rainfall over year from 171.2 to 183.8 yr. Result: 2.13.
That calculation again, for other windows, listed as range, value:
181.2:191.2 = 2.12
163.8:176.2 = 2.17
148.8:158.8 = 2.16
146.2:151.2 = 2.26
